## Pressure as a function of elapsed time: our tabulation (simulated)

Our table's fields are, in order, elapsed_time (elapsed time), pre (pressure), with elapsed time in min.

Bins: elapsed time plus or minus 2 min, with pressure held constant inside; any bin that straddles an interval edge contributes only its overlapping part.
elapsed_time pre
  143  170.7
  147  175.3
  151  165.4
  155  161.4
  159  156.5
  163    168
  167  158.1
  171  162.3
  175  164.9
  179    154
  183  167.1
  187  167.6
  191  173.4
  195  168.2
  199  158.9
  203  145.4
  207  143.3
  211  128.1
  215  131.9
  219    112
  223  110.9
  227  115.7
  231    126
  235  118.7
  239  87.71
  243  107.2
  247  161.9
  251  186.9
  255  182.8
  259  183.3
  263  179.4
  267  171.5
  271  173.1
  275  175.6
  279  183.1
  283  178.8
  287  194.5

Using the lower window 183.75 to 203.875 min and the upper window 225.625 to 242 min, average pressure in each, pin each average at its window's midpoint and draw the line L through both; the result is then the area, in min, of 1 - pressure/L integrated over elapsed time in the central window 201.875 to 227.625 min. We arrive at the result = 1.9 min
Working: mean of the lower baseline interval 164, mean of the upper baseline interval 112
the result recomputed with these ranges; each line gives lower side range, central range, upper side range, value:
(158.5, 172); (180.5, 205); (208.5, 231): -3.8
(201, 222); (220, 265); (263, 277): 4.1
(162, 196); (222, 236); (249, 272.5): 4.5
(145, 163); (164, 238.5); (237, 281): 9.2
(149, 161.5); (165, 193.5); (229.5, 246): -3.3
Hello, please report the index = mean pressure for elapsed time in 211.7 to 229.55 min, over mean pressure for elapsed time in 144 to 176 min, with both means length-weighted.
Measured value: 0.7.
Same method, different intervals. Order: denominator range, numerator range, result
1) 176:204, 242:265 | 1.04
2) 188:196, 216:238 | 0.68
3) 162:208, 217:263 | 0.85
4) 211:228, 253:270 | 1.50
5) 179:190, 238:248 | 0.71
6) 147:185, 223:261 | 0.86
